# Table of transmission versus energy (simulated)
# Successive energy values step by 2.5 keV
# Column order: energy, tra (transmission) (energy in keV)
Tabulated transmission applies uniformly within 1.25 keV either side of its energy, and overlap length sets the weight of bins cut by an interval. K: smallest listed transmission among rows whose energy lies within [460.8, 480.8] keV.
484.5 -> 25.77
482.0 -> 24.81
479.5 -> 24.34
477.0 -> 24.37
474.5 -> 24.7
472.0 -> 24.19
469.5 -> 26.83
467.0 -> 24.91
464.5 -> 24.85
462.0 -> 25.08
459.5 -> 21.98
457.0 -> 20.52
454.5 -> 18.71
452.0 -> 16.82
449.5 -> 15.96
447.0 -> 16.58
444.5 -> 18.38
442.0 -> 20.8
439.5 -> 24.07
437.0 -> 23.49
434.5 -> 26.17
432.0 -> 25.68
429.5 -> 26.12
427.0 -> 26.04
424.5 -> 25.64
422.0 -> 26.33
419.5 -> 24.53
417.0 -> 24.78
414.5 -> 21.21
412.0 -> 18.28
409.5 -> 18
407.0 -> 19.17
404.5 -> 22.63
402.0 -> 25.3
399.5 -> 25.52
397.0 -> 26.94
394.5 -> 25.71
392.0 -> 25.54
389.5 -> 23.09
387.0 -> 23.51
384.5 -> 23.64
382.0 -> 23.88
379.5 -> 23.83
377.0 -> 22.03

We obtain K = 24.19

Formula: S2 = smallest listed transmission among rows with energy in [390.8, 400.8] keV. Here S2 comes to 25.52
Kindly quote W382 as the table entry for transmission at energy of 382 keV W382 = 23.88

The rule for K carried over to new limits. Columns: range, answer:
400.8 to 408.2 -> 19.17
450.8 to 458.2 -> 16.82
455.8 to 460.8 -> 20.52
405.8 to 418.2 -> 18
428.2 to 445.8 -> 18.38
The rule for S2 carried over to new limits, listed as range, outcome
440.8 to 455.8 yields 15.96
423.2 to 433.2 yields 25.64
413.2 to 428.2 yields 21.21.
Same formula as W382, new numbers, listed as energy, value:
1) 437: 23.49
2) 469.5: 26.83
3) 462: 25.08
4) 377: 22.03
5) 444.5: 18.38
